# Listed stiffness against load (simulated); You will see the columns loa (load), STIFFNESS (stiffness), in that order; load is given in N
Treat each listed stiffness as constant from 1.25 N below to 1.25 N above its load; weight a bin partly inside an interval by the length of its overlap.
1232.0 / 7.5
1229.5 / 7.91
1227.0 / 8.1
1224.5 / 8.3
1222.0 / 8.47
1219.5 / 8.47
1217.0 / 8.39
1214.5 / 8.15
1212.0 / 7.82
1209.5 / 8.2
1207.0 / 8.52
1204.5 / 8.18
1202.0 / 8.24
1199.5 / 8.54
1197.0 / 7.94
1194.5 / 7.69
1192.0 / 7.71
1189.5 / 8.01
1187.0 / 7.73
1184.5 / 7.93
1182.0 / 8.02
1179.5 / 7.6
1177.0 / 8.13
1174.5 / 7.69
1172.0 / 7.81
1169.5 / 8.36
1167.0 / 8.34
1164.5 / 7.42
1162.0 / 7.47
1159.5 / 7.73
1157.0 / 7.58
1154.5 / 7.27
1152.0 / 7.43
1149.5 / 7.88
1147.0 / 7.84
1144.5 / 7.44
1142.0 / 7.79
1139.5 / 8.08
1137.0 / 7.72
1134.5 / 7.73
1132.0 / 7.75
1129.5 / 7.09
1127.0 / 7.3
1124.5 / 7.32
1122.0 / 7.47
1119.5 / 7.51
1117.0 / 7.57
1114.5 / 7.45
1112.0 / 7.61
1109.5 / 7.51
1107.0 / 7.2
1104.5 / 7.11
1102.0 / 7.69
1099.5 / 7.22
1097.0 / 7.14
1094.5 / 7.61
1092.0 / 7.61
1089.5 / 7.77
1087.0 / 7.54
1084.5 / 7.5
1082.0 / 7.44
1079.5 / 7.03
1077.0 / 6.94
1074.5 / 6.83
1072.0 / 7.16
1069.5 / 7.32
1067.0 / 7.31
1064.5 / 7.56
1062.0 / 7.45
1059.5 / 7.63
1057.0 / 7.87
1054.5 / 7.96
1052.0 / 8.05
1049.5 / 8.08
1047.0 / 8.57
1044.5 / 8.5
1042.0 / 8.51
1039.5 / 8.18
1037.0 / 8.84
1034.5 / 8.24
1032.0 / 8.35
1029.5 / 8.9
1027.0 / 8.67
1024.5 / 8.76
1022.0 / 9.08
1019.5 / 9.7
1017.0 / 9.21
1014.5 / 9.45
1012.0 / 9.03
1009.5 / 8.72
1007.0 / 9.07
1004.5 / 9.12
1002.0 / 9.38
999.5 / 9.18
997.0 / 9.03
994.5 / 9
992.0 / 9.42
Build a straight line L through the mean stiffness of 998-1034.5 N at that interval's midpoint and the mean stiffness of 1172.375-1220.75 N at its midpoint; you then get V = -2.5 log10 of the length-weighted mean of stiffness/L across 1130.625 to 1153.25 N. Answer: 0.08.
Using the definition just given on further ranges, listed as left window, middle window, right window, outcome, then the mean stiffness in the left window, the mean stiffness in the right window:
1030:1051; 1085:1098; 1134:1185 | 0.084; 8.42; 7.77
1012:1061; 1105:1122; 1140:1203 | 0.095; 8.56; 7.83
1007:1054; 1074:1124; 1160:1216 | 0.137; 8.71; 7.98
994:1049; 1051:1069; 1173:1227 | 0.137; 8.87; 8.08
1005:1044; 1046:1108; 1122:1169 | 0.112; 8.85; 7.63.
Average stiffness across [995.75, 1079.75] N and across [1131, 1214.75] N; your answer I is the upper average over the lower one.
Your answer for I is 0.9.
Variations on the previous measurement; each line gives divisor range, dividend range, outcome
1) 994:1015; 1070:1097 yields 0.81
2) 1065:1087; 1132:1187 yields 1.08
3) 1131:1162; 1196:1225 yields 1.08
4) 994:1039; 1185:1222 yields 0.91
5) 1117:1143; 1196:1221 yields 1.09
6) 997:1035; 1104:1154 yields 0.84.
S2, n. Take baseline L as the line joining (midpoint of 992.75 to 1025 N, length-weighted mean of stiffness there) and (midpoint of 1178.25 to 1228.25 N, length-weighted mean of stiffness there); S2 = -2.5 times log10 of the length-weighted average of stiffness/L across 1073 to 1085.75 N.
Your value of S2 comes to 0.22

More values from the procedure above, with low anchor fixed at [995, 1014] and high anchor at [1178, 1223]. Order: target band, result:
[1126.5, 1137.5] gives 0.12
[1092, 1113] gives 0.16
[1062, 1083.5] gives 0.21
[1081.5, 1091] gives 0.15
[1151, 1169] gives 0.09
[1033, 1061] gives 0.08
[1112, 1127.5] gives 0.14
